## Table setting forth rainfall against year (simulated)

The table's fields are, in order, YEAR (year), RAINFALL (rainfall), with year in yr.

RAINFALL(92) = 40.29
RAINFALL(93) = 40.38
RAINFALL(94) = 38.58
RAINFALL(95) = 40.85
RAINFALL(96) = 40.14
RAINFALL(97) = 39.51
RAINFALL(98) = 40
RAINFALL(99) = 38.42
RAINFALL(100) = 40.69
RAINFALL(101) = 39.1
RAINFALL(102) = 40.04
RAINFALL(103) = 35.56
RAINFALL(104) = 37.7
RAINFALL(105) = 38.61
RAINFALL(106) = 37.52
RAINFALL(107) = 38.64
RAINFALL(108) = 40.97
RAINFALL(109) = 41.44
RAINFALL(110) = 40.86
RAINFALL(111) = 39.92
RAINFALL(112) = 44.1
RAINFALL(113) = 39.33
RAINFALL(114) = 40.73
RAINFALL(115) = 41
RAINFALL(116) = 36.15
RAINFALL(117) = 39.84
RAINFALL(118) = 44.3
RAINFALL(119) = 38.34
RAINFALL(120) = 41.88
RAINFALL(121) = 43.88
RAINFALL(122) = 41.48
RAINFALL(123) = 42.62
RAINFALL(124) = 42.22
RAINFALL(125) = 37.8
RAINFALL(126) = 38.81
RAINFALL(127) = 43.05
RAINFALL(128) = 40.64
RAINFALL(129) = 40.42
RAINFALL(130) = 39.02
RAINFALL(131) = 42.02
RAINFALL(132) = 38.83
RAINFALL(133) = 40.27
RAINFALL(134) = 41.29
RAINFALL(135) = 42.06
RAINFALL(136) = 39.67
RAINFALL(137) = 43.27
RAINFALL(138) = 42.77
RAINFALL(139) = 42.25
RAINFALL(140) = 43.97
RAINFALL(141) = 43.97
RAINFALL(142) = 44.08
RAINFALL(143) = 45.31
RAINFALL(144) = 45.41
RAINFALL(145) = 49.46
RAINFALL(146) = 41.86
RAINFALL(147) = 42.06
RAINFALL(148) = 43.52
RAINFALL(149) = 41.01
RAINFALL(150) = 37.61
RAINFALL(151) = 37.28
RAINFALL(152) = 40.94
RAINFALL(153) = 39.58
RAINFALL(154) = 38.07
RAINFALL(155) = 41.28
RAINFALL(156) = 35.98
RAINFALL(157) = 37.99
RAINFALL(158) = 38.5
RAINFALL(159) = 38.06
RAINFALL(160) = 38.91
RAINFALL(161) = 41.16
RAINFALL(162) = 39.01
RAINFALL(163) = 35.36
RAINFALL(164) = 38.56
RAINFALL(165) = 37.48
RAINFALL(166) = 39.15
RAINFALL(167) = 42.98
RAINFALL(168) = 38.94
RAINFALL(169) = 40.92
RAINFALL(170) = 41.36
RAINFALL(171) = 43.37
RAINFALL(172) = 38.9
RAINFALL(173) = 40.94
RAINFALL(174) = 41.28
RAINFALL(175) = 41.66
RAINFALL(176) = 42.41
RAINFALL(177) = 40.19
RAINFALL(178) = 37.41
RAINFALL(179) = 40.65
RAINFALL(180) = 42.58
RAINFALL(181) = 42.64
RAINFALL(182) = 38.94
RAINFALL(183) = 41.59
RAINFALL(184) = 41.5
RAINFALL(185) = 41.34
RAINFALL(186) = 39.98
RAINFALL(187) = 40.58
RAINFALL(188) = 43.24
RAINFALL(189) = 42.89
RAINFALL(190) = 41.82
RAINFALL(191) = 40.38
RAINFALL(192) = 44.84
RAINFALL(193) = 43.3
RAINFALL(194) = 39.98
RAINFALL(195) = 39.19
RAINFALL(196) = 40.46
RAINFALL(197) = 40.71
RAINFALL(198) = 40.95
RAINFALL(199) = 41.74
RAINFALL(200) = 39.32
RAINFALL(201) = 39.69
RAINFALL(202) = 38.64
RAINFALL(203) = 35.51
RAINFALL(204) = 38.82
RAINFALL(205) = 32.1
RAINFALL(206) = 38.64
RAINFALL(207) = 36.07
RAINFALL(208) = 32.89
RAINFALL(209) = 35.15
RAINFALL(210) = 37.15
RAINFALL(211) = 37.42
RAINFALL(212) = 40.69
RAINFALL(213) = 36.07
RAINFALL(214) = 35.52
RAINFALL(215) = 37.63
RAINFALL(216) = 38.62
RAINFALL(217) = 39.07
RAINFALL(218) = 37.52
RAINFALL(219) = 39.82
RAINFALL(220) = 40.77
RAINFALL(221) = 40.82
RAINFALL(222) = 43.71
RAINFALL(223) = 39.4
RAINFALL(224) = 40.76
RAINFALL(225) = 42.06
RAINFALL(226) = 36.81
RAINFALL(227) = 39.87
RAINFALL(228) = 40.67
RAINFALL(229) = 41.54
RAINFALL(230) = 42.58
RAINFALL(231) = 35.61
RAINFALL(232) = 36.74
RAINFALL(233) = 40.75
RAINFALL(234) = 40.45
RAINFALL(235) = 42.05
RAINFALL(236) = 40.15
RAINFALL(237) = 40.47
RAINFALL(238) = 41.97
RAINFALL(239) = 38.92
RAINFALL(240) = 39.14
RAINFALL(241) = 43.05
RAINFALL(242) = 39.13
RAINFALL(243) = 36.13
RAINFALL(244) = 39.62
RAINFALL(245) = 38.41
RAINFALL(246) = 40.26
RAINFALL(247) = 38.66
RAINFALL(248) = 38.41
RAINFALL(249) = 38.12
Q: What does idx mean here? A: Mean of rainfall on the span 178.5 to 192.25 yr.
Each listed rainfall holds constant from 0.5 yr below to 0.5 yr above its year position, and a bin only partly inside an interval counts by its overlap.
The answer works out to 41.6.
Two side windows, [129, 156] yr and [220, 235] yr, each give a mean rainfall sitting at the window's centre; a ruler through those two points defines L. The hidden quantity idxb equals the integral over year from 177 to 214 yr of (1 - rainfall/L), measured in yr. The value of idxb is 1.12 yr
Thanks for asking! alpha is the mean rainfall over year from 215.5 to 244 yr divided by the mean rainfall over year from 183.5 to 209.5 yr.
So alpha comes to 1.0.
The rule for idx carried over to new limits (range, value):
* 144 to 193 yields 40.6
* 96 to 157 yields 40.8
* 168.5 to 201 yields 41.1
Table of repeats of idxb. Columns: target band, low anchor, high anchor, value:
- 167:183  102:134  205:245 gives -0.53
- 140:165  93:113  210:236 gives -0.68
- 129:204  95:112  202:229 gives -3.81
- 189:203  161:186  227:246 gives -0.18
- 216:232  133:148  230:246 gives 0.09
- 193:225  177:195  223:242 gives 1.62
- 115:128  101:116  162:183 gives -0.37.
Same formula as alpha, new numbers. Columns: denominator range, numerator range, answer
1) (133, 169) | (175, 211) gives 0.98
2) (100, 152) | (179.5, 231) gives 0.97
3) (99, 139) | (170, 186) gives 1.01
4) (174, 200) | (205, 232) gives 0.94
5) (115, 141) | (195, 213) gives 0.92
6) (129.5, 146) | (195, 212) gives 0.89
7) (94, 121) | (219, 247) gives 1.00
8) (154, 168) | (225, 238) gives 1.03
